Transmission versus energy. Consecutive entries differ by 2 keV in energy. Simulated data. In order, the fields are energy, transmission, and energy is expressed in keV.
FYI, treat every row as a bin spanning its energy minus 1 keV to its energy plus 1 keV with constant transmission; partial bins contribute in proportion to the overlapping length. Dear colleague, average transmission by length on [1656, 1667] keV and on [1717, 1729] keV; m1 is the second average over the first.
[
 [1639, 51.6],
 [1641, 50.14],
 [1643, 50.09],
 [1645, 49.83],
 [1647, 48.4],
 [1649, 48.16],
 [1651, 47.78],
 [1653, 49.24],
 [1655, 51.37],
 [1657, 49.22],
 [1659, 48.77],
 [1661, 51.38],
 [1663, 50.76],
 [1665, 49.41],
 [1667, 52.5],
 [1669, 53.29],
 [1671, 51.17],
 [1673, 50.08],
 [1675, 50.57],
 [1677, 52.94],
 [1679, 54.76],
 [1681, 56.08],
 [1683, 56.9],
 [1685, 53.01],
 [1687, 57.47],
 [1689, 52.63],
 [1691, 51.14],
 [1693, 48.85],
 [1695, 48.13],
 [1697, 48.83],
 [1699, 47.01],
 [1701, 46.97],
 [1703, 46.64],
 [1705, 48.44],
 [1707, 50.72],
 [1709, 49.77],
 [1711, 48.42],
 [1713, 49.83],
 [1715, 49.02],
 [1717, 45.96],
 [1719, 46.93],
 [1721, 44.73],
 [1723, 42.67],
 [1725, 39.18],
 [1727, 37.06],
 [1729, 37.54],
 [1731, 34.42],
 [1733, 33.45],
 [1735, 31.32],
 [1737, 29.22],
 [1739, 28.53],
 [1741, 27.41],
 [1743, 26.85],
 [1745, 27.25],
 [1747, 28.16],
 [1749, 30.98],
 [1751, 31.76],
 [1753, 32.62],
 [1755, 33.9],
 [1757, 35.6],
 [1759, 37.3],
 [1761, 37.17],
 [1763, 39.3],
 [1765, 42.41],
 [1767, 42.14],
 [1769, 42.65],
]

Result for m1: 0.84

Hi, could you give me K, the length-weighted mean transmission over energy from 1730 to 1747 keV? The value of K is 29.7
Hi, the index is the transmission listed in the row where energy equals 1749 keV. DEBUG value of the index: 30.98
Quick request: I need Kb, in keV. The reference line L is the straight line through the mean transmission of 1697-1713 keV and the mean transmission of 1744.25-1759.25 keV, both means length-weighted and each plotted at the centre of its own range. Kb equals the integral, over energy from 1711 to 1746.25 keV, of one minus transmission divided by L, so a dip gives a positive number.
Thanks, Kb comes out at 2.8 keV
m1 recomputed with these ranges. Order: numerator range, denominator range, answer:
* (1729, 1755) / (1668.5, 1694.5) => 0.58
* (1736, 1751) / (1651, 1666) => 0.57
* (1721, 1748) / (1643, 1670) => 0.66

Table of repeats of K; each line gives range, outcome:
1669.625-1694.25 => 52.9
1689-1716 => 48.9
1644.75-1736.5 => 48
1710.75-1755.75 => 36.2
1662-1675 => 51.2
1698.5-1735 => 44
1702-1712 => 48.8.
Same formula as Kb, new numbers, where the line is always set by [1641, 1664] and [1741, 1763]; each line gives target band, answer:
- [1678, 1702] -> -4.86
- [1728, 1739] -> 0.85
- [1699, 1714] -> -3.14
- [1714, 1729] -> -2.24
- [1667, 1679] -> -1.55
